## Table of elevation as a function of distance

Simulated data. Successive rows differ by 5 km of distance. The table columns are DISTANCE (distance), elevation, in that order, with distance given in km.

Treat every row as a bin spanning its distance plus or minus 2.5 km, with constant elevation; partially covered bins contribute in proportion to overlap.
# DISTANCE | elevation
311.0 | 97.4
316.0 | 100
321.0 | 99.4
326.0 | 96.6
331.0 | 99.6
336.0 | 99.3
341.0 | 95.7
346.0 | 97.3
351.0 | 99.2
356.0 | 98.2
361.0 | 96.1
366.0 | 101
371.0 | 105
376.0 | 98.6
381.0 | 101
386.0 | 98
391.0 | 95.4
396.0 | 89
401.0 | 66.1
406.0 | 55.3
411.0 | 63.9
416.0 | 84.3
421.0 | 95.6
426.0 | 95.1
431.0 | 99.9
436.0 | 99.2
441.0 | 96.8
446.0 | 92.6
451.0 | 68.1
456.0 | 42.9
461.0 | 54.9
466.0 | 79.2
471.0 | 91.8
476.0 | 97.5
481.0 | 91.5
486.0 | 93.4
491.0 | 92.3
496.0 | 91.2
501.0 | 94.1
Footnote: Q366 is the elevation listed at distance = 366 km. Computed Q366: 101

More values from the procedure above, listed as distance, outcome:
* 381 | 101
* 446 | 92.6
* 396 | 89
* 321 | 99.4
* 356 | 98.2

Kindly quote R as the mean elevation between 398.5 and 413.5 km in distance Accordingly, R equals 61.8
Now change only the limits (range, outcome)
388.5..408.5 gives 76.5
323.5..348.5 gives 97.7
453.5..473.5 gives 67.2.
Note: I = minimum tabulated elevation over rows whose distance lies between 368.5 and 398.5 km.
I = 89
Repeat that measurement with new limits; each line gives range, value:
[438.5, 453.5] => 68.1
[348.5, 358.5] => 98.2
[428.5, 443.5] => 96.8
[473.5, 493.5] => 91.5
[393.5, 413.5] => 55.3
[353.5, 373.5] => 96.1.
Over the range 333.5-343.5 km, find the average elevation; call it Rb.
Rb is 97.5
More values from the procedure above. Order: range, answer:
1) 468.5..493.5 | 93.3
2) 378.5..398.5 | 95.8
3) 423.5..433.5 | 97.5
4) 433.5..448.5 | 96.2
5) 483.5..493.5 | 92.8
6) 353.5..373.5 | 100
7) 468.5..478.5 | 94.7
